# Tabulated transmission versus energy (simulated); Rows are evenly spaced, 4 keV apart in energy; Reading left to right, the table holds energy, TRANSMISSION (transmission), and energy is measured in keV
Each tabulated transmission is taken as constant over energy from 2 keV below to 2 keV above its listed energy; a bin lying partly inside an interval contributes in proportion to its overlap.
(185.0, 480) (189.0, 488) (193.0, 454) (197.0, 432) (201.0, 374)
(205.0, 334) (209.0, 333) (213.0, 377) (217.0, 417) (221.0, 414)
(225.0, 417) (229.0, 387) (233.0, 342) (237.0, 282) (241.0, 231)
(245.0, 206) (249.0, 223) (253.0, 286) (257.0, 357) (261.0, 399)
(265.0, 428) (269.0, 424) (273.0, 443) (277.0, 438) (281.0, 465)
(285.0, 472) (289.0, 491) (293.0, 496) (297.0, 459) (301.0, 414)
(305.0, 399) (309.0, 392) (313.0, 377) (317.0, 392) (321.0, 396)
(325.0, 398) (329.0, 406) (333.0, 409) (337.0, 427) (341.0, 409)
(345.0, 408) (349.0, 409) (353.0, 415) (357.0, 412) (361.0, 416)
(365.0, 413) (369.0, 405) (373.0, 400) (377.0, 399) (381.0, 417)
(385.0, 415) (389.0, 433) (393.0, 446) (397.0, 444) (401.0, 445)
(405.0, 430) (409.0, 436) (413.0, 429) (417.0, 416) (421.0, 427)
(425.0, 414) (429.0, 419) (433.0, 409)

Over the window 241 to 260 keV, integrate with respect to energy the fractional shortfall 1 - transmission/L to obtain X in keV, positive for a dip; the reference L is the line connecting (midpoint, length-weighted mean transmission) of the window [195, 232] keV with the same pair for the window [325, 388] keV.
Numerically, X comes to 5.9 keV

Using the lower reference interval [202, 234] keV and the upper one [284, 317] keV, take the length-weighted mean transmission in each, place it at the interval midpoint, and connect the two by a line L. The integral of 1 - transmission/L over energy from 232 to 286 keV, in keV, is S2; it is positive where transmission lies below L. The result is 7.0 keV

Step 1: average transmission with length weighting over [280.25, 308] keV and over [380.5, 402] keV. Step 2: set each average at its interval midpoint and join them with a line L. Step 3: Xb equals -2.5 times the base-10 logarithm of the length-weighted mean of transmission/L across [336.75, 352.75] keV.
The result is 0.08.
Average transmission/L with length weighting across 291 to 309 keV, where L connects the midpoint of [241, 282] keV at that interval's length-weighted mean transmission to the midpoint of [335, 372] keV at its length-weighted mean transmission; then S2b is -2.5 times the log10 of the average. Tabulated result -0.149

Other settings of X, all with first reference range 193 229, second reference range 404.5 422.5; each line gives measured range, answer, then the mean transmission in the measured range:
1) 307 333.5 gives 1.01 keV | 395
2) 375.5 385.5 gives 0.27 keV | 410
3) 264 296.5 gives -4.40 keV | 458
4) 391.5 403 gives -0.55 keV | 445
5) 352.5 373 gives 0.37 keV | 411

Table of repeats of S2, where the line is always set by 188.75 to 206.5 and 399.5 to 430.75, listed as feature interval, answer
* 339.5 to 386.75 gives 1.5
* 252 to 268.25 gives 1.5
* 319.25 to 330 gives 0.5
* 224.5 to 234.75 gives 0.9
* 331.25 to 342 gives 0.1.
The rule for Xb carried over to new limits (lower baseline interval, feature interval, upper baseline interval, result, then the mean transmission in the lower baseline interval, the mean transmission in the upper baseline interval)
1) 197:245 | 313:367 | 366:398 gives -0.016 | 352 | 419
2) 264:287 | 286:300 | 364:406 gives -0.081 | 446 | 422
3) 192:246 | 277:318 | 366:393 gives -0.137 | 358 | 414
